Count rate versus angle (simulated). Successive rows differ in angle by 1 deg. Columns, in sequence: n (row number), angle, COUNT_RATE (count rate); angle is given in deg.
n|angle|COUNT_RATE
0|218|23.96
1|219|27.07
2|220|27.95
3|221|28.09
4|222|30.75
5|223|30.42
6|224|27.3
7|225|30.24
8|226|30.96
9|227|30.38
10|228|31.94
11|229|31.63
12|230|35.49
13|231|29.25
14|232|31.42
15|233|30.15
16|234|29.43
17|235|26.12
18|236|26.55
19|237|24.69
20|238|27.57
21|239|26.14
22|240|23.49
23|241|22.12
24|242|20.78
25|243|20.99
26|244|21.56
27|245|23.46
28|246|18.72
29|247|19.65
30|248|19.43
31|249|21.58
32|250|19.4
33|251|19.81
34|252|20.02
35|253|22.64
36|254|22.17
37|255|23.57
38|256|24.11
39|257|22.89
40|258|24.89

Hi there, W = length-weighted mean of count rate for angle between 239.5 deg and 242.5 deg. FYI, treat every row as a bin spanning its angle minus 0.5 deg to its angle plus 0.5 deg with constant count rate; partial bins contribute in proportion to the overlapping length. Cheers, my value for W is 22.1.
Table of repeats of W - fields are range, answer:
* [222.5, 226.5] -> 29.7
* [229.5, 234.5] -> 31.1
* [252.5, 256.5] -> 23.1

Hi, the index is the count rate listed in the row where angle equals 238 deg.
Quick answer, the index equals 27.57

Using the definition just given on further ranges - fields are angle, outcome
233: 30.15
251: 19.81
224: 27.3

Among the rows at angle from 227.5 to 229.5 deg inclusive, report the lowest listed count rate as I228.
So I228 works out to 31.63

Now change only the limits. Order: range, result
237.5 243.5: 20.78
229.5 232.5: 29.25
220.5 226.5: 27.3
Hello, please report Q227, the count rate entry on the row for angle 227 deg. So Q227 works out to 30.38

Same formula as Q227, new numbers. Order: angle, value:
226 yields 30.96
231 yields 29.25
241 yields 22.12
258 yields 24.89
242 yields 20.78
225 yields 30.24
